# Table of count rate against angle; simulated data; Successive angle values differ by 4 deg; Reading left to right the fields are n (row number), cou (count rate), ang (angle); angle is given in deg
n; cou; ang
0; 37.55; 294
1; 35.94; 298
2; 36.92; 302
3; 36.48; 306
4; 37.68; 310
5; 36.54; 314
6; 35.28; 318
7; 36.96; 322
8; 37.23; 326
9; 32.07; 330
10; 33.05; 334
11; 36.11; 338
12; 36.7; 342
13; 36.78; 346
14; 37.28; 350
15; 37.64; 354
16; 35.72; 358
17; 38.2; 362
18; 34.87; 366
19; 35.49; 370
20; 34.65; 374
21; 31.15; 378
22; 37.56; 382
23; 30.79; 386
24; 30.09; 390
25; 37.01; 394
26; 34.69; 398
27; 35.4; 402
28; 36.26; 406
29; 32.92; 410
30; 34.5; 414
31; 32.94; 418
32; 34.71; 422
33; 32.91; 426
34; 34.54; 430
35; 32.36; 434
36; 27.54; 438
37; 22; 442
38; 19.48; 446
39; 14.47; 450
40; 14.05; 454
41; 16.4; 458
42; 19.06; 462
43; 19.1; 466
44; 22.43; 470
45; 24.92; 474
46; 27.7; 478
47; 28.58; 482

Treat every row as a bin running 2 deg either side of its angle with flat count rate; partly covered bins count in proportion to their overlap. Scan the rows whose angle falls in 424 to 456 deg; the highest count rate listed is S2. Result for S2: 34.54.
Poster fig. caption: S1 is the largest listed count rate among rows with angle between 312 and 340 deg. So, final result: 37.23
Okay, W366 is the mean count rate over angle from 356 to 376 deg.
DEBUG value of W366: 35.8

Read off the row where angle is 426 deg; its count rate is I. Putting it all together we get 32.91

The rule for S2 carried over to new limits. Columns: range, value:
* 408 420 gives 34.5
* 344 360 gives 37.64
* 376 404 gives 37.56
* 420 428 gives 34.71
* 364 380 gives 35.49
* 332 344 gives 36.7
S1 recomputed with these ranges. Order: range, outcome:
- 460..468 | 19.1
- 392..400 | 37.01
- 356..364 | 38.2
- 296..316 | 37.68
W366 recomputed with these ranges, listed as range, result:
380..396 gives 33.9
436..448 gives 23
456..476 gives 20.4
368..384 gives 34.7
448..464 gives 16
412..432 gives 33.9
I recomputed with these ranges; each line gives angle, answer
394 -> 37.01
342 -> 36.7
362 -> 38.2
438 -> 27.54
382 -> 37.56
